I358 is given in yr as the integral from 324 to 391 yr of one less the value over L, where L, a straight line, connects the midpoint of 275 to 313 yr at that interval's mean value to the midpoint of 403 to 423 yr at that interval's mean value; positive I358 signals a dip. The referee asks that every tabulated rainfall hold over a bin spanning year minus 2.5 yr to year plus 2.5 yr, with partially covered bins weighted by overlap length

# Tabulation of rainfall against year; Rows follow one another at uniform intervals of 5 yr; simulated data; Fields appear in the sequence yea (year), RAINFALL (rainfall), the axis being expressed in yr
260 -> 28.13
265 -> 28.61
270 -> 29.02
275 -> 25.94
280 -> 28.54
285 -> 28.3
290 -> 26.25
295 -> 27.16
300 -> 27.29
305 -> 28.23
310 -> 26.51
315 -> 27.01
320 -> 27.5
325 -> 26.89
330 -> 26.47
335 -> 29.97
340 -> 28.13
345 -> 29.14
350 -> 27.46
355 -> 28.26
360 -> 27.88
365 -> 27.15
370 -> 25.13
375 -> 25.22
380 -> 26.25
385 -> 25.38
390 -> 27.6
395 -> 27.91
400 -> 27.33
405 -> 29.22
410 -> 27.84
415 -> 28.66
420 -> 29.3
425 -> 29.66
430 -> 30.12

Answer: 2.1 yr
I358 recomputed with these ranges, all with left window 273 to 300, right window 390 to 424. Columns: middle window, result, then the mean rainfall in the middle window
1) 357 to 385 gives 1.8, 26.3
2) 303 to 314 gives 0.1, 27.3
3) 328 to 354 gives -0.5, 28.3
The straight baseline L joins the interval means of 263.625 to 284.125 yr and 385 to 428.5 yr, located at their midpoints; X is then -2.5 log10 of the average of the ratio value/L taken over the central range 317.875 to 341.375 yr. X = 0.01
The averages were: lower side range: 28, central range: 27.8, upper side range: 28.3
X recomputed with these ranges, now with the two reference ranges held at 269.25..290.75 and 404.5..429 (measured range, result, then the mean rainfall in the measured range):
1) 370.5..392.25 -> 0.10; 26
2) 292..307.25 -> 0.01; 27.5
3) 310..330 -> 0.04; 27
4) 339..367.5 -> 0.01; 28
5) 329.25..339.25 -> -0.01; 28.5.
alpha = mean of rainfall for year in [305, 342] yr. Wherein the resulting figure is 27.5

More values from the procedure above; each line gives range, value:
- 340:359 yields 28.2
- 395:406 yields 28.1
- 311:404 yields 27.3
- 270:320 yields 27.3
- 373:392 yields 26.1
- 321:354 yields 28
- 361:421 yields 27.2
